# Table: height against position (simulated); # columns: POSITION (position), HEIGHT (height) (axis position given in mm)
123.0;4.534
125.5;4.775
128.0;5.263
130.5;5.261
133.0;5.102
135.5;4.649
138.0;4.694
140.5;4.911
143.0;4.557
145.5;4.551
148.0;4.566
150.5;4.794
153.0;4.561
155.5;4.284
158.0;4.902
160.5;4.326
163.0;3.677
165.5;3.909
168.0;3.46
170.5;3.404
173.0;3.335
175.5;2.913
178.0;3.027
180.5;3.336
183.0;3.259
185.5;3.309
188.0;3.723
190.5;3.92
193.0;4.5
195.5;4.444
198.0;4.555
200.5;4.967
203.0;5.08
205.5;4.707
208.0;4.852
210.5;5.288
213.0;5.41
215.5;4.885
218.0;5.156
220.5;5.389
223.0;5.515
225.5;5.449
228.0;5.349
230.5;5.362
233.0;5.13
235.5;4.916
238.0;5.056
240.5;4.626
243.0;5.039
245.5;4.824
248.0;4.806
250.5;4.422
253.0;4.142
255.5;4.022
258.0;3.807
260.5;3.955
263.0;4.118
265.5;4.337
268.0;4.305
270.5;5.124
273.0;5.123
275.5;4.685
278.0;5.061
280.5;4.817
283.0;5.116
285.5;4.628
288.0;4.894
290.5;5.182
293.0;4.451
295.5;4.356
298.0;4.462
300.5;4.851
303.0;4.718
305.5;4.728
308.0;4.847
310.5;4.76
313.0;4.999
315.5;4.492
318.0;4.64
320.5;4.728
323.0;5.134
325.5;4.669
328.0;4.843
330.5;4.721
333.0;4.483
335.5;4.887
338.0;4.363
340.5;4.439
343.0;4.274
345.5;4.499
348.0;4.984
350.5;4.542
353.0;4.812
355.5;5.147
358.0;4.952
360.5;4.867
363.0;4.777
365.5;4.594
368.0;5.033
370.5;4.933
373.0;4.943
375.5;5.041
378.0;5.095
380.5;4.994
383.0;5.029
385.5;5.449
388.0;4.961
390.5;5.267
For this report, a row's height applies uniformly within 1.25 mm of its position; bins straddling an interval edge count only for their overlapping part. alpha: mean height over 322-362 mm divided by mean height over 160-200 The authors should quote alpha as 1.27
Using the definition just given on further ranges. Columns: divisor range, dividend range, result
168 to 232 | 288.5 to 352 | 1.06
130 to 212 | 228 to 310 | 1.10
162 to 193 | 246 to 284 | 1.30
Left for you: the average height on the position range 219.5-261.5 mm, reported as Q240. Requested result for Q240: 4.81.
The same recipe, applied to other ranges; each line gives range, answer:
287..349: 4.69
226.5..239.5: 5.16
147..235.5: 4.43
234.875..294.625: 4.64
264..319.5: 4.75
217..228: 5.38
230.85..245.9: 4.96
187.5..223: 4.83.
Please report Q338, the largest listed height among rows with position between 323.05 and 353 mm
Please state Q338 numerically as 4.984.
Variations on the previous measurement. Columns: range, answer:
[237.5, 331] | 5.182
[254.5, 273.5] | 5.124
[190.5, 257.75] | 5.515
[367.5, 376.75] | 5.041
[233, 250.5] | 5.13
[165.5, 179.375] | 3.909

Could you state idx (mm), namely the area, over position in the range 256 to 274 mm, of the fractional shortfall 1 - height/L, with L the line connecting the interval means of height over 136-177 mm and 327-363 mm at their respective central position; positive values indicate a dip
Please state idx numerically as 0.45 mm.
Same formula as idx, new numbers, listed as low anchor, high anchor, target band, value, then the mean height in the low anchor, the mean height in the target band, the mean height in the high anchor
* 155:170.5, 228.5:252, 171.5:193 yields 4.2 mm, 4.03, 3.42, 4.91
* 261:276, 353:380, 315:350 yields 1.1 mm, 4.58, 4.66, 4.93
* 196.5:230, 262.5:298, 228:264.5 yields 2.4 mm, 5.12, 4.61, 4.73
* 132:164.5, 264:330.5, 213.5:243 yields -3.1 mm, 4.57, 5.17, 4.76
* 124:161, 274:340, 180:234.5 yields 0.3 mm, 4.75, 4.73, 4.75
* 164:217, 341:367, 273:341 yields -2.9 mm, 4.11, 4.75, 4.74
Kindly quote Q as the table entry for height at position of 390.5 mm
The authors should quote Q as 5.267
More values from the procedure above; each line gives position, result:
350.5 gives 4.542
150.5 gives 4.794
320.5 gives 4.728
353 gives 4.812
